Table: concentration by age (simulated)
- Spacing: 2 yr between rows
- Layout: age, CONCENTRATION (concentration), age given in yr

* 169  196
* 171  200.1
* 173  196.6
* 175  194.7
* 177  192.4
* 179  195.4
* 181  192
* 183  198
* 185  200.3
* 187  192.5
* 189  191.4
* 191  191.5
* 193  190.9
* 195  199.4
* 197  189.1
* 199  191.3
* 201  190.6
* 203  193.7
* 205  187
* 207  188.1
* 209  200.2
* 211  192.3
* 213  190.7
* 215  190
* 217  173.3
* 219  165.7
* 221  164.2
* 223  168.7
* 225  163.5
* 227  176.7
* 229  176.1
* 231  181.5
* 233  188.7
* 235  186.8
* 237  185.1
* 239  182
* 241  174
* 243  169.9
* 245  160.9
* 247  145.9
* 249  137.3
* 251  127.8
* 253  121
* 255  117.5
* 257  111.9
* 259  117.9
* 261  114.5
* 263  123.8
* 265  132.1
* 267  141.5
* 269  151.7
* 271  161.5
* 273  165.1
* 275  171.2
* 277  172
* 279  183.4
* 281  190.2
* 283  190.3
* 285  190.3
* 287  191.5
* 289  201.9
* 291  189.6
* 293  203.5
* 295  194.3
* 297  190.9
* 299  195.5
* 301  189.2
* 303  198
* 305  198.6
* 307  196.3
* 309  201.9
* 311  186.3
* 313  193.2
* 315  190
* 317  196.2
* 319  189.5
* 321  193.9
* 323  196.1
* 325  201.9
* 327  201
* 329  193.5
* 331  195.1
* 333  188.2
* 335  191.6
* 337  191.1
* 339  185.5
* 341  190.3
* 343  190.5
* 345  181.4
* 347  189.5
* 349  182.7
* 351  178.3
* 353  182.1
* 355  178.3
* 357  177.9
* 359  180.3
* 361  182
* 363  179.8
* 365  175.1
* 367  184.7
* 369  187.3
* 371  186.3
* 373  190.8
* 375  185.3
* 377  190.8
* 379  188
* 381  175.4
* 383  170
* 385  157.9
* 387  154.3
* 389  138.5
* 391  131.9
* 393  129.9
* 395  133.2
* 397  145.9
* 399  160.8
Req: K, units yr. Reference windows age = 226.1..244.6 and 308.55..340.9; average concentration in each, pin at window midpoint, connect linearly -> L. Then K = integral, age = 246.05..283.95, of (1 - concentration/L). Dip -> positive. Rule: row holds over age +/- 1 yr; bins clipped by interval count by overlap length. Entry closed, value 7.9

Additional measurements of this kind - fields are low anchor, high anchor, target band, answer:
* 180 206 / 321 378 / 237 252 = 2.5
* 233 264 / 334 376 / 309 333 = -3.1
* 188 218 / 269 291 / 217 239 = 1.4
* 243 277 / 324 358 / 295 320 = -3.9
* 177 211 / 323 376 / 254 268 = 5.0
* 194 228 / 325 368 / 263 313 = 0.9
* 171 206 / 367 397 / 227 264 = 6.7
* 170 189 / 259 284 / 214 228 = 0.5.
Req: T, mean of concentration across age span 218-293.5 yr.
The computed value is 163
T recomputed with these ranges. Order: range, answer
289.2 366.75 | 190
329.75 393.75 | 178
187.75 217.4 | 191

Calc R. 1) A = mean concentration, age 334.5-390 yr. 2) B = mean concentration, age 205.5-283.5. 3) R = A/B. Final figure 1.11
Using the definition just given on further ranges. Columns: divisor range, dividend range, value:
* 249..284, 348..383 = 1.25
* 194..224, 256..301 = 0.90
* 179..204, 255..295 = 0.84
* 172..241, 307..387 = 1.00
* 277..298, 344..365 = 0.94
